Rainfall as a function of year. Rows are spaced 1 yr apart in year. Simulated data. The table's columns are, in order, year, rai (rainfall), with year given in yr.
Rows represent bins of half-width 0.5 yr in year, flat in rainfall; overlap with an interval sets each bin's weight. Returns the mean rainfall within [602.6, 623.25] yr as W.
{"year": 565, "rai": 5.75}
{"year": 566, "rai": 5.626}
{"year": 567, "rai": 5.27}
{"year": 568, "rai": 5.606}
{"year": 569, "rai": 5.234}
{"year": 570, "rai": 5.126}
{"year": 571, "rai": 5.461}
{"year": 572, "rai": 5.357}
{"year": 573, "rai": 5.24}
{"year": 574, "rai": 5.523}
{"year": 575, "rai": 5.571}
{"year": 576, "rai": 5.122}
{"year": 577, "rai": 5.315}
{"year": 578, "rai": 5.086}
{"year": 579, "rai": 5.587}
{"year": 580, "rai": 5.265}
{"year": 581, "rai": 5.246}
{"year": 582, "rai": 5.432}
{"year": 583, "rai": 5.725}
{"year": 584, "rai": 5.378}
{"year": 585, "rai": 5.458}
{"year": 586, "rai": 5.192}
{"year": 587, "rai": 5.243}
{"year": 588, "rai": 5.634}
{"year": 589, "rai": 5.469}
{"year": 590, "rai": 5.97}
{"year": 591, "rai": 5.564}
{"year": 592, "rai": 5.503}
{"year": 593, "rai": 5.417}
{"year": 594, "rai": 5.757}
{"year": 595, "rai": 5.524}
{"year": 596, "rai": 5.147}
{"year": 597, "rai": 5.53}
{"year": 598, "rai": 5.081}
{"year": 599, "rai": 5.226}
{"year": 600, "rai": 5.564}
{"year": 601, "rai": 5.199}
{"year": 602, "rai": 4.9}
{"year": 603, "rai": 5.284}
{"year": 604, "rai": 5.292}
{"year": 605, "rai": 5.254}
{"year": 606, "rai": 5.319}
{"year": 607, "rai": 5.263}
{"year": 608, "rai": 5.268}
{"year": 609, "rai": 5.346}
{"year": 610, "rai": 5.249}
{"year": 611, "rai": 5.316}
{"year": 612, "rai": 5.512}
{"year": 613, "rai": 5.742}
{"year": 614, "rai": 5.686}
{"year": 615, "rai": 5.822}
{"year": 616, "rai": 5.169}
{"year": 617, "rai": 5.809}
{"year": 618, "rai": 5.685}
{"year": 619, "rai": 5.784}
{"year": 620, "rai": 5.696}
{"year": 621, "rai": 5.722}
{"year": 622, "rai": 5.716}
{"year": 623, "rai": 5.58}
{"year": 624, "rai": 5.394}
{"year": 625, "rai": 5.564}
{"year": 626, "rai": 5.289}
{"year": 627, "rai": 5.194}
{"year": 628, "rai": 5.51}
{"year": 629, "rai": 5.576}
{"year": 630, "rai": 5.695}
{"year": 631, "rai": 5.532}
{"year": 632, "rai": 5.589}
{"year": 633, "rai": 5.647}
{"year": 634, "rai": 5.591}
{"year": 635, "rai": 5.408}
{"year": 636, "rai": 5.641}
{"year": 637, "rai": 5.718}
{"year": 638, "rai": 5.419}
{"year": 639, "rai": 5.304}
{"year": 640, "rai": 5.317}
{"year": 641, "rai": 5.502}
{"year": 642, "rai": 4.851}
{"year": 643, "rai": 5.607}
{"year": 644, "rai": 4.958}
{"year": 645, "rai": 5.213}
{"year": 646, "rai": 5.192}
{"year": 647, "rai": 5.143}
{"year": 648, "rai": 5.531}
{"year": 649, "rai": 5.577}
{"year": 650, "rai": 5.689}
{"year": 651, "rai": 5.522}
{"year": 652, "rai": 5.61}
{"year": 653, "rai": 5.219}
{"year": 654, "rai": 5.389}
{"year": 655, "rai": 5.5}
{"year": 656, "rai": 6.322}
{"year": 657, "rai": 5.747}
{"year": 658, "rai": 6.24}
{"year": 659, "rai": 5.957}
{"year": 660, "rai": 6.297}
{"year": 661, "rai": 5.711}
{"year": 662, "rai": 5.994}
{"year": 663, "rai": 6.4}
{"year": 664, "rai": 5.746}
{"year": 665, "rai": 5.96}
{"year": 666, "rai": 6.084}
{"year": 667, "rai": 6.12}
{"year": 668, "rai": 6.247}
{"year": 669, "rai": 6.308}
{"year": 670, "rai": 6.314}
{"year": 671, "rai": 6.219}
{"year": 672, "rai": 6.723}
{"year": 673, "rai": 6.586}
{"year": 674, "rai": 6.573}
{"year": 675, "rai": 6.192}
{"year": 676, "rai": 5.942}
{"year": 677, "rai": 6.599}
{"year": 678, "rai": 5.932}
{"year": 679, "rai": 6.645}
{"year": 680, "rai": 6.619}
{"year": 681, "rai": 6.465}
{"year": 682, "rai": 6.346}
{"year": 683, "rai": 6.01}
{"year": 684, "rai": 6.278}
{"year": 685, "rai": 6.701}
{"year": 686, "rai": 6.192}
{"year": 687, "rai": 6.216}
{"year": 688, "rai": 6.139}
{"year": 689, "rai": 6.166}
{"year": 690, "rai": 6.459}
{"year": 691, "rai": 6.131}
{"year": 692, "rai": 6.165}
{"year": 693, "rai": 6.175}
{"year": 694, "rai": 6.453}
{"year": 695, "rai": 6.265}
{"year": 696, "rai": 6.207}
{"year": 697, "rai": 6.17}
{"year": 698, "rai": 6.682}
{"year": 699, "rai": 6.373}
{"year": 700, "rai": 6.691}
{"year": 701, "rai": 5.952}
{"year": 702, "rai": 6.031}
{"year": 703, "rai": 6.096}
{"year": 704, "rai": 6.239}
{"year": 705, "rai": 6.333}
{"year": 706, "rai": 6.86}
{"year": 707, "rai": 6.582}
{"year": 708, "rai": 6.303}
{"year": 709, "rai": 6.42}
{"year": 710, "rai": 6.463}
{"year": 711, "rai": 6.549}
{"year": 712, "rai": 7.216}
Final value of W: 5.5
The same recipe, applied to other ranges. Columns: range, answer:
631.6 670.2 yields 5.68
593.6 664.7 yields 5.52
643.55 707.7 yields 6.1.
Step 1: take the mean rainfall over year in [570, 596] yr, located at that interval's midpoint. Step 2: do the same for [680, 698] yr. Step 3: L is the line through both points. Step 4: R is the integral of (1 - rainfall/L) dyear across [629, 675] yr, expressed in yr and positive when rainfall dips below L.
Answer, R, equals 1.81 yr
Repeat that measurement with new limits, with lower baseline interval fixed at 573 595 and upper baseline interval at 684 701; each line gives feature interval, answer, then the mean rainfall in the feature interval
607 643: 1.7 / 5.51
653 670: 0.2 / 5.99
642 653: 1.1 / 5.37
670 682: -0.4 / 6.4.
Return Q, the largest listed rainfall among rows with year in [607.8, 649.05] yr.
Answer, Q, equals 5.822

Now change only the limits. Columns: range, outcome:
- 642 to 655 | 5.689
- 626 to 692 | 6.723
